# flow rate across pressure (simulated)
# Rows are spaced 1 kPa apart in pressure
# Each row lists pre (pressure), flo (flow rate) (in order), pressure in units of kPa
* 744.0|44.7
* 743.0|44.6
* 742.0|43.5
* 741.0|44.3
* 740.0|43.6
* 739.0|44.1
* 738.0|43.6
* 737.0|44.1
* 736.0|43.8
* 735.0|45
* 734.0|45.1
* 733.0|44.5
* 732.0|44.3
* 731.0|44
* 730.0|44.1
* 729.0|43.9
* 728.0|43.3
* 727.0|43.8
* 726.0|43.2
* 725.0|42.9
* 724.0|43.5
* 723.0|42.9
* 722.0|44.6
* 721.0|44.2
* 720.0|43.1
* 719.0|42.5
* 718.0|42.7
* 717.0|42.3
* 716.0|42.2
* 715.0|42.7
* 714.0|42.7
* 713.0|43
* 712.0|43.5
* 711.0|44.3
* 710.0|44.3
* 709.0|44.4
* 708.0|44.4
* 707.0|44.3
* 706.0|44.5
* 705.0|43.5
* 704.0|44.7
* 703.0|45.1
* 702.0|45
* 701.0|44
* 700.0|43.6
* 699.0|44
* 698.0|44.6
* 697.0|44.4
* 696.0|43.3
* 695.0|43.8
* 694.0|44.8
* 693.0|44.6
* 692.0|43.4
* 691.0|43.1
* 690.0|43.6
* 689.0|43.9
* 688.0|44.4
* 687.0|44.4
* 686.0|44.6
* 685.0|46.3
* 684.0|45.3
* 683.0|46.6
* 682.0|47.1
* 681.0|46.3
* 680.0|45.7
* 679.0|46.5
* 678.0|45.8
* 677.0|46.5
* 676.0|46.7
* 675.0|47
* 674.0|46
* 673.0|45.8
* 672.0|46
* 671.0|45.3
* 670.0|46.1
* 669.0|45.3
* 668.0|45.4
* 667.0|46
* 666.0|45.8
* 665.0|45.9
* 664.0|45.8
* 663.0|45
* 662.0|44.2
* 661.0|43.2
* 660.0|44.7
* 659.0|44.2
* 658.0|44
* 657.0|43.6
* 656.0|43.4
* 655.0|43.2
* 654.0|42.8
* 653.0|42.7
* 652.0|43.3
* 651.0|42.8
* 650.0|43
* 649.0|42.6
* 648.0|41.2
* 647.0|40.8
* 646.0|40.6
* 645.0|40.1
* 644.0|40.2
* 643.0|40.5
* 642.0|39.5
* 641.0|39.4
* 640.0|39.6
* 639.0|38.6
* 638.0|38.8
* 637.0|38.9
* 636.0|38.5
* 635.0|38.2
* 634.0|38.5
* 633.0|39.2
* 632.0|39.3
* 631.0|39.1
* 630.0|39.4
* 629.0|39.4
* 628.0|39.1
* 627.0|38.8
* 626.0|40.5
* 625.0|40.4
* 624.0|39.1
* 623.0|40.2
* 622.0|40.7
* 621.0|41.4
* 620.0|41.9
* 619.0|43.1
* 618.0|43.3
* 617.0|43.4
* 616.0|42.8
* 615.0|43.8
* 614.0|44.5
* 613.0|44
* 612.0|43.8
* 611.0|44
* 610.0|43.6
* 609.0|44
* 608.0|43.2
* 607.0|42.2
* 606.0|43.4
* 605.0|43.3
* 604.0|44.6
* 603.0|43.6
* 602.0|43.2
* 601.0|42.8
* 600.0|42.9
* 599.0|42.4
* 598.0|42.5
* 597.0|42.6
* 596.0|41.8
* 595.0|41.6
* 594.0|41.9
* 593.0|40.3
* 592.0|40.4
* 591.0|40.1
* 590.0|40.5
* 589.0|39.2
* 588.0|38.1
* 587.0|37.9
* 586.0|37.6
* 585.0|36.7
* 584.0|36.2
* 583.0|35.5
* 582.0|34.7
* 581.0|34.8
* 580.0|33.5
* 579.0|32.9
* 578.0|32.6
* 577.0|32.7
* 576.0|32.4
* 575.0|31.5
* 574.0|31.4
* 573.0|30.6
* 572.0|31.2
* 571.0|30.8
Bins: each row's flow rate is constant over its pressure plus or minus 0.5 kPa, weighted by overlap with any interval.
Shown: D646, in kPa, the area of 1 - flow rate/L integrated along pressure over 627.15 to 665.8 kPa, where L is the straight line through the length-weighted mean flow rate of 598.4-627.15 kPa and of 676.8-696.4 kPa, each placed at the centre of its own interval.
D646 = 2.0 kPa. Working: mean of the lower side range 42.6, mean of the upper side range 45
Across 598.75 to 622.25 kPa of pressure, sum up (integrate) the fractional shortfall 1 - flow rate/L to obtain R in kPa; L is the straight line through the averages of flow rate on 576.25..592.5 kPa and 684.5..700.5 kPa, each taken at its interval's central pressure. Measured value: -3.0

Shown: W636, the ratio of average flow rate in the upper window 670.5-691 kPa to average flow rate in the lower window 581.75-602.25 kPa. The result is 1.14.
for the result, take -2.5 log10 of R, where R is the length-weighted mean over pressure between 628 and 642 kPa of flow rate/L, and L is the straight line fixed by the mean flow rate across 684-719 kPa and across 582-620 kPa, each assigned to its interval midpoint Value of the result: 0.09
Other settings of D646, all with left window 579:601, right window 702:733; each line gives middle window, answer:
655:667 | -0.84 kPa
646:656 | -0.29 kPa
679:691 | -0.78 kPa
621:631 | 0.14 kPa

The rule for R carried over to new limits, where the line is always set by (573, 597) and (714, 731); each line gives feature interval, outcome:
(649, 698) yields -4.7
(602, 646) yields -3.0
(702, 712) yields -0.4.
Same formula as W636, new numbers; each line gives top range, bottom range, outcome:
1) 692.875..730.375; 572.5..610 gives 1.13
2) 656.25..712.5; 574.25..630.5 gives 1.12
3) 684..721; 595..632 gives 1.04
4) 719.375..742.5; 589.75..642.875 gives 1.06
